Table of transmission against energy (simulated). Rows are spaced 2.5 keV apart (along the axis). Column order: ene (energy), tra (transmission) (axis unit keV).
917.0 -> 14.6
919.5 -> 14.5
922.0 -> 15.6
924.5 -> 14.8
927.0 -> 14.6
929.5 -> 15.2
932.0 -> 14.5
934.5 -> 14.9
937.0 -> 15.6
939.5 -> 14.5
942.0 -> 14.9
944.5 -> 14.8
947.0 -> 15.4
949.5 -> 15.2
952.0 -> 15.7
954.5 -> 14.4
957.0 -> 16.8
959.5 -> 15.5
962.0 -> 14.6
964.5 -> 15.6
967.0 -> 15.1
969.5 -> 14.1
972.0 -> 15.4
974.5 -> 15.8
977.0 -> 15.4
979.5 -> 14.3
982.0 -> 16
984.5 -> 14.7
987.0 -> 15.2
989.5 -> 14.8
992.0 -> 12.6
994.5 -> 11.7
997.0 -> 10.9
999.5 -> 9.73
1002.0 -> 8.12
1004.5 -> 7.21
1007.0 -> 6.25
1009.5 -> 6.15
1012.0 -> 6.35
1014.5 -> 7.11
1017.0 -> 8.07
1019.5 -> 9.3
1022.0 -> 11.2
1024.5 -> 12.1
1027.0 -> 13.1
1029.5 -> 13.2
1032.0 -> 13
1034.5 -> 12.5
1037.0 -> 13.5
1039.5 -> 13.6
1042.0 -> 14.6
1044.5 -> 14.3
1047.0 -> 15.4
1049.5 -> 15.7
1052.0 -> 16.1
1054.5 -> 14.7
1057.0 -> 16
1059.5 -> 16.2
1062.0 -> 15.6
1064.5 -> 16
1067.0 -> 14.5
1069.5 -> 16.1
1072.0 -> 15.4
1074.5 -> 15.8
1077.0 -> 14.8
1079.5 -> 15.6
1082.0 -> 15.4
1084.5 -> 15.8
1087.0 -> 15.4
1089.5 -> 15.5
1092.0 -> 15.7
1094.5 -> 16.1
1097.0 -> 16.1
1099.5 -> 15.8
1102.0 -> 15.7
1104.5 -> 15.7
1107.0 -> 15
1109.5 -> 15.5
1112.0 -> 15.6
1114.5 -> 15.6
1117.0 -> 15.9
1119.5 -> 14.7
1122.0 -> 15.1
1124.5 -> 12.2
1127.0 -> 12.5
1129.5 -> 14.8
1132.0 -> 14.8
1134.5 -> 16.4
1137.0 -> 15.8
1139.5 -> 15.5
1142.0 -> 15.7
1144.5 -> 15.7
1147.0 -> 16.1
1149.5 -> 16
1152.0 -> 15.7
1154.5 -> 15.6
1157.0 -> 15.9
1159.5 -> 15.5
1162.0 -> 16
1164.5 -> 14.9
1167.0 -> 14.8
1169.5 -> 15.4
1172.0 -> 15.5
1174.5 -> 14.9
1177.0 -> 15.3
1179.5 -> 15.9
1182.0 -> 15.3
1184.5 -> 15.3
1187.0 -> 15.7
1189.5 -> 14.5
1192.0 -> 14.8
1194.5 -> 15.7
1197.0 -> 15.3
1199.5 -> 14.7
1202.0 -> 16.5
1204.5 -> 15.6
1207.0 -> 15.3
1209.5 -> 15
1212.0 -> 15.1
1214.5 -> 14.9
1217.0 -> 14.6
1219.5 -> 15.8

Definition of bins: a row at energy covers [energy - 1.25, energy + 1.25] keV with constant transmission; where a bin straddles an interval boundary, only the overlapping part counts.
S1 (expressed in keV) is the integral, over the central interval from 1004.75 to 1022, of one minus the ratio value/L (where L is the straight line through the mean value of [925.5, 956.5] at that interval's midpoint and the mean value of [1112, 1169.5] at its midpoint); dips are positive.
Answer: 8.7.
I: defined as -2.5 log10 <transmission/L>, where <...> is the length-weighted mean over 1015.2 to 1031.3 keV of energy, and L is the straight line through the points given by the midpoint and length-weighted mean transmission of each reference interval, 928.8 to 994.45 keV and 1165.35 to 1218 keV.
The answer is 0.33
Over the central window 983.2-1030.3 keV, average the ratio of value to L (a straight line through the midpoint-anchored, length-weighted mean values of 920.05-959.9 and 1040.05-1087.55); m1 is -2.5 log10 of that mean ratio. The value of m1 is 0.42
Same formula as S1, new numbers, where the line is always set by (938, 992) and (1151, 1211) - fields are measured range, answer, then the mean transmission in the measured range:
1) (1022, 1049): 3.0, 13.5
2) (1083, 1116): -0.8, 15.7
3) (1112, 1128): 0.9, 14.5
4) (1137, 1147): -0.3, 15.7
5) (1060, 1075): -0.4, 15.6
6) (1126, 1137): 0.4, 14.8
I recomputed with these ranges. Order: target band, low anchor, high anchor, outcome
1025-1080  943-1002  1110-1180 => 0.00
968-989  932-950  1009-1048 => -0.12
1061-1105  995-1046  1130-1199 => -0.23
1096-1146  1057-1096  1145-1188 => 0.03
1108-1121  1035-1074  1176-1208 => -0.01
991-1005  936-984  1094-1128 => 0.44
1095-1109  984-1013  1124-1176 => -0.15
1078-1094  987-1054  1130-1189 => -0.16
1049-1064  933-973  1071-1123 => -0.02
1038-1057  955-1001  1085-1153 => -0.01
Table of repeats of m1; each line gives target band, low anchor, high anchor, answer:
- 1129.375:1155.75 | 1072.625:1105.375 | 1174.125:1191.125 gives -0.02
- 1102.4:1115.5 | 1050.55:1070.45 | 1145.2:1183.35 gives 0.01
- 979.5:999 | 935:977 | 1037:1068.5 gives 0.12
